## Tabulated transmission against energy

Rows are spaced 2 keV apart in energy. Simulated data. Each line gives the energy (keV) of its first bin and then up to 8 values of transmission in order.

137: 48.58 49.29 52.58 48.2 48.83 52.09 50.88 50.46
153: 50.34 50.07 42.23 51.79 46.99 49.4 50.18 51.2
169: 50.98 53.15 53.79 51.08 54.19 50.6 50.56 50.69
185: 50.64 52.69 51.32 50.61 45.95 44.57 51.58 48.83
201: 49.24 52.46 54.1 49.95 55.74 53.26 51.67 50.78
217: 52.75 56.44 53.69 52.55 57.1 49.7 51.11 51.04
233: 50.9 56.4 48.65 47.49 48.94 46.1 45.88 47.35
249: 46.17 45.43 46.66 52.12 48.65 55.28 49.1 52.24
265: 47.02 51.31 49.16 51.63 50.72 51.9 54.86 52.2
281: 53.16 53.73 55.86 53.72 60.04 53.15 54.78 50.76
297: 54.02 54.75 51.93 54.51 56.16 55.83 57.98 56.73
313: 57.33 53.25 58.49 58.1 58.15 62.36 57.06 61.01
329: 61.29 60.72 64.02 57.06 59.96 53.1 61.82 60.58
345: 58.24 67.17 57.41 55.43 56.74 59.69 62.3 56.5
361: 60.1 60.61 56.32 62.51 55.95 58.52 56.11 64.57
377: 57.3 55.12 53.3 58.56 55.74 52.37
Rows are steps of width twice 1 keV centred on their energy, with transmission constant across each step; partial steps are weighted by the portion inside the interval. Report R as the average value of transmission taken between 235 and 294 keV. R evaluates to 50.9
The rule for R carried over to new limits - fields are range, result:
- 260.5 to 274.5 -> 50.3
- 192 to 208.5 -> 49.8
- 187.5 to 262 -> 50.5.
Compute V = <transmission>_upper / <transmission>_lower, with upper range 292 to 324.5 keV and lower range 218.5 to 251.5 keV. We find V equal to 1.1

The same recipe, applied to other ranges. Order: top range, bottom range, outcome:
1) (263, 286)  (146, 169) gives 1.05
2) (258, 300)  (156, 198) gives 1.05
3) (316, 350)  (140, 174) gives 1.19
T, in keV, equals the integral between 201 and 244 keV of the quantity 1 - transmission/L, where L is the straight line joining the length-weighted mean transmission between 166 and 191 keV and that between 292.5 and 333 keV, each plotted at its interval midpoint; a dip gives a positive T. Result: 1.23 keV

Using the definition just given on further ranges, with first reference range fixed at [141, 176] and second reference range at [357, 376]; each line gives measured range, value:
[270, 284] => 0.7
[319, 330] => -0.5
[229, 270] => 3.6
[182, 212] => 0.6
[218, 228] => -0.2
